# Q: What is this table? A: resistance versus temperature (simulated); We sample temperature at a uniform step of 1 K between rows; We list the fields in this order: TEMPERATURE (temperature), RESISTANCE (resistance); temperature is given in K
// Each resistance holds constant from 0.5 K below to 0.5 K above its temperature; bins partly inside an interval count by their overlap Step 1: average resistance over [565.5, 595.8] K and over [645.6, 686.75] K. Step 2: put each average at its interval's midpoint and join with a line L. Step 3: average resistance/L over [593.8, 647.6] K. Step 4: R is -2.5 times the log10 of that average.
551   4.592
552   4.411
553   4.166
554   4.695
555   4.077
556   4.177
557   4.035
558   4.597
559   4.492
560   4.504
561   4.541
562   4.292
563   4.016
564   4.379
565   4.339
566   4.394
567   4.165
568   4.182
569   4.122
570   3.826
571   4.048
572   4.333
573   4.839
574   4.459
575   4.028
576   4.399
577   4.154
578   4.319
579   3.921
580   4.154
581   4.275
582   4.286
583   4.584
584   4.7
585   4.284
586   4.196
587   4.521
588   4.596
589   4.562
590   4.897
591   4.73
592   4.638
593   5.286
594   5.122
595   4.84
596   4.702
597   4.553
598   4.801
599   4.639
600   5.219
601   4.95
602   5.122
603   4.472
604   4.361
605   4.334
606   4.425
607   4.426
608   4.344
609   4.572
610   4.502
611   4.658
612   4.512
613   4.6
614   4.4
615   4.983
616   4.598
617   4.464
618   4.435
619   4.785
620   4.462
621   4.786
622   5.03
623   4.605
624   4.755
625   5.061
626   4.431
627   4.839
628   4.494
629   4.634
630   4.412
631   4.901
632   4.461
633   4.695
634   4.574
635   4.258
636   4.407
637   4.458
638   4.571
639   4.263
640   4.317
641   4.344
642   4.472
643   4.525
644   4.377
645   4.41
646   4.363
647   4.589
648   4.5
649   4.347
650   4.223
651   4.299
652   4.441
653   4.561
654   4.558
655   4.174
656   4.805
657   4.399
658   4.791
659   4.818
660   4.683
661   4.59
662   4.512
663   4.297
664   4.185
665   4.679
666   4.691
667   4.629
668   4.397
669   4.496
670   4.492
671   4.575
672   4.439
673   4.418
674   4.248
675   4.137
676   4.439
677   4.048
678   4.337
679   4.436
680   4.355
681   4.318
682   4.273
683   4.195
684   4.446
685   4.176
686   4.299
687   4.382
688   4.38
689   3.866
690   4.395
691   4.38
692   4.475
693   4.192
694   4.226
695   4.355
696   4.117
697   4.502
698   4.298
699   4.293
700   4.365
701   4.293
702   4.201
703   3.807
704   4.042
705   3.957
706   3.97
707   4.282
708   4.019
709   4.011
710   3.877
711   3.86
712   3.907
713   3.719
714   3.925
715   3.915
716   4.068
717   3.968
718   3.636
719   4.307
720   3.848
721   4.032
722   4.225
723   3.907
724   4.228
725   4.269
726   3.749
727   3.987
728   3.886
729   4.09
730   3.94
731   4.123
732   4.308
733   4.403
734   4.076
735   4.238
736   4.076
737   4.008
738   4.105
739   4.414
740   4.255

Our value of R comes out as -0.040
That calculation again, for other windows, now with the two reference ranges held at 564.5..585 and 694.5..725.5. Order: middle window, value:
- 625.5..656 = -0.07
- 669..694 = -0.05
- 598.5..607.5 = -0.10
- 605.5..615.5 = -0.08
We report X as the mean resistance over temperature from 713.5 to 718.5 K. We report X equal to 3.9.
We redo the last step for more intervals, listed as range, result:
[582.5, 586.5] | 4.44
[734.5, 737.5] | 4.11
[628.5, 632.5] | 4.6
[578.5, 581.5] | 4.12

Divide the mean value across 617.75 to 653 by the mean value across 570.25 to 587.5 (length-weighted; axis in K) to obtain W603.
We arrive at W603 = 1.05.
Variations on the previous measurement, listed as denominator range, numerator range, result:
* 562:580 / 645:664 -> 1.06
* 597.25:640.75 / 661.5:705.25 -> 0.94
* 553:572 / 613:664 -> 1.06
